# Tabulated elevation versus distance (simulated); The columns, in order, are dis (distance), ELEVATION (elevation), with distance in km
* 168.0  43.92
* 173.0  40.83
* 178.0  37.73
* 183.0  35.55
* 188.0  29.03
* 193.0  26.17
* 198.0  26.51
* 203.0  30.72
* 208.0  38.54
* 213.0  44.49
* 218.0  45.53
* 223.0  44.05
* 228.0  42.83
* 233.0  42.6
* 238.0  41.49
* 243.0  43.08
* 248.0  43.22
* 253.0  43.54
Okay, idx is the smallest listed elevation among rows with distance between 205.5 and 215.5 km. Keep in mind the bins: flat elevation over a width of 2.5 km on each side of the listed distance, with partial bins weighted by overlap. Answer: 38.54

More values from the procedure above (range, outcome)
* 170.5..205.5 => 26.17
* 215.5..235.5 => 42.6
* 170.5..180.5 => 37.73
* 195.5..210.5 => 26.51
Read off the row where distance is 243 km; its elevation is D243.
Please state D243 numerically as 43.08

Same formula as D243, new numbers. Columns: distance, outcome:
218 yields 45.53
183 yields 35.55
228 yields 42.83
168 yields 43.92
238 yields 41.49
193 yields 26.17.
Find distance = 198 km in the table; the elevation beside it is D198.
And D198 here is 26.51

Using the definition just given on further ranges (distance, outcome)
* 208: 38.54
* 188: 29.03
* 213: 44.49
